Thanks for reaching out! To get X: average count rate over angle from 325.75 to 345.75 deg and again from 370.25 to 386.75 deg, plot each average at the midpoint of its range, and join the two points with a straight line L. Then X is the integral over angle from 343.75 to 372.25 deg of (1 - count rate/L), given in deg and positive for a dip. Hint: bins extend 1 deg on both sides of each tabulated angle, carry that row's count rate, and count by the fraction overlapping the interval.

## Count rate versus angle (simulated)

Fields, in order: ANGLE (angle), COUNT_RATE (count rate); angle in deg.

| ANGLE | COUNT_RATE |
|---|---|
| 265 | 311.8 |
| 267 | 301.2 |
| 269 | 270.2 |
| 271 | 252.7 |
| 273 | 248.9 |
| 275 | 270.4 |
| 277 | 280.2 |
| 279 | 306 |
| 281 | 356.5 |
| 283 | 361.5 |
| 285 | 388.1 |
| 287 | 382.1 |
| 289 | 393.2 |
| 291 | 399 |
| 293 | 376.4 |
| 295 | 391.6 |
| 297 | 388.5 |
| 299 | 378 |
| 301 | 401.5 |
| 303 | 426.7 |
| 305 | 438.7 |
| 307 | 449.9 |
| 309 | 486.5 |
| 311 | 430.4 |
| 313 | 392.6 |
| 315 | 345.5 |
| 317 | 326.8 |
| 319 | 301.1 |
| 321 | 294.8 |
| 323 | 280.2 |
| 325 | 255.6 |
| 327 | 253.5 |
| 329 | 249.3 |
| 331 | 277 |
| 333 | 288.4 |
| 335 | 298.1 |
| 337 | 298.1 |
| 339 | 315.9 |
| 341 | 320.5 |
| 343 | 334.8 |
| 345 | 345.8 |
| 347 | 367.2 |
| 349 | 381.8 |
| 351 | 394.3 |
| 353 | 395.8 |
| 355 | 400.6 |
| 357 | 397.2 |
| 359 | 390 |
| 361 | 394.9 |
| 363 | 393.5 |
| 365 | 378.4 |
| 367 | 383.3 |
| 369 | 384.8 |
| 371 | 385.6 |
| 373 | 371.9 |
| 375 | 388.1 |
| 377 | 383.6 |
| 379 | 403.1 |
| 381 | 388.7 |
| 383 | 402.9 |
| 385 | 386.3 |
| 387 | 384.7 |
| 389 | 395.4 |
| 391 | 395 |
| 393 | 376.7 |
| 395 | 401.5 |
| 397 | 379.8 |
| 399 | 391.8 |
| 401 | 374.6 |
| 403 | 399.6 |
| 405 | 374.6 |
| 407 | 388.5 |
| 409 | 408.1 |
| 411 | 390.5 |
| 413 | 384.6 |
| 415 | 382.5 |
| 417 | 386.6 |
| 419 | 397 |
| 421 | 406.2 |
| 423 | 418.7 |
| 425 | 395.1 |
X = -3.36 deg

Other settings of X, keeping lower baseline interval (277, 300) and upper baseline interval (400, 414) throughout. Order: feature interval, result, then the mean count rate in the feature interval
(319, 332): 3.64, 271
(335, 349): 1.74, 332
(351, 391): -0.74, 390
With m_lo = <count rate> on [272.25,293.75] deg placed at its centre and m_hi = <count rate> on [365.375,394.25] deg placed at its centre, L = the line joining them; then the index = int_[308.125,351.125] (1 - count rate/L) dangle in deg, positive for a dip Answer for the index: 4.36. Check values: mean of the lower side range 343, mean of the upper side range 388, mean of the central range 327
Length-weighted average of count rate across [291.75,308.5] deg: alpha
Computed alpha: 409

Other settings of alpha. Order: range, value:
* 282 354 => 356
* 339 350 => 347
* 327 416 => 370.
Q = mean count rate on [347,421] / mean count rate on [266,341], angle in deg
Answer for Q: 1.15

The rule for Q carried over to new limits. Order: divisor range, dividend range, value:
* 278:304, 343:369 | 1.01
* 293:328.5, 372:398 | 1.06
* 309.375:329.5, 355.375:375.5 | 1.21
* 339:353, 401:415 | 1.09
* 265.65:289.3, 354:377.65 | 1.23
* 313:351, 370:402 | 1.24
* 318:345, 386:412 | 1.33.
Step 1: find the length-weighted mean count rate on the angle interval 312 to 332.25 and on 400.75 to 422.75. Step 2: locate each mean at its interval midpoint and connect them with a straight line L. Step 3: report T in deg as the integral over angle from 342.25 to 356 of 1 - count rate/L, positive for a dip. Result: -2.1 deg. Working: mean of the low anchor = 298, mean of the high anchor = 392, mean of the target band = 375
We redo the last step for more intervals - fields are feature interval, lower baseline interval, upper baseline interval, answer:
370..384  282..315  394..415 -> 0.13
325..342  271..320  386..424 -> 4.12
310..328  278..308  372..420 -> 3.20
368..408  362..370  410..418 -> -0.25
